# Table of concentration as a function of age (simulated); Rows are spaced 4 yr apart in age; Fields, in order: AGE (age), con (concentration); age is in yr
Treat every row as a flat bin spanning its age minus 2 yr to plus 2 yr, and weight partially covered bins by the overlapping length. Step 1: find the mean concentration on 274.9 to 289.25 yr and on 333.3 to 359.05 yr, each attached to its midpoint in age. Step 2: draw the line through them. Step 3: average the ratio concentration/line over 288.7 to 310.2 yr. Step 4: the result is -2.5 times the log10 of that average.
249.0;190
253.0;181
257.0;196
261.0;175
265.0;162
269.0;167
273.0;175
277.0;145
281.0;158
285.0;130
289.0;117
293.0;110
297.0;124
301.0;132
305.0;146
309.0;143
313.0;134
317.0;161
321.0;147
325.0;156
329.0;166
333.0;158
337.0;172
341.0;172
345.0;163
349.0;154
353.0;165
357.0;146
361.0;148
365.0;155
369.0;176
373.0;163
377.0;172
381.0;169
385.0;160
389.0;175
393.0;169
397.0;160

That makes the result 0.14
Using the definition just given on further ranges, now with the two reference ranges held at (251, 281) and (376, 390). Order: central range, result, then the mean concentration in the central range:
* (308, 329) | 0.13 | 150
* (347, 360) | 0.10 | 154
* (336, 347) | 0.00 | 169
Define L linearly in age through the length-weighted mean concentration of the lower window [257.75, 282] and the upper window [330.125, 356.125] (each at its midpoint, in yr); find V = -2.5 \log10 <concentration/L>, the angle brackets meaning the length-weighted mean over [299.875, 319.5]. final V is 0.145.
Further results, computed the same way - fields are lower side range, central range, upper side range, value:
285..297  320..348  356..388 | -0.15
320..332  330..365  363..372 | 0.01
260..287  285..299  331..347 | 0.33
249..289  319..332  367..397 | 0.07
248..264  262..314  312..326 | 0.17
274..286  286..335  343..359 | 0.08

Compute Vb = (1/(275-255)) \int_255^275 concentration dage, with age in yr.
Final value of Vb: 175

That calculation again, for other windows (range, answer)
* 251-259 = 188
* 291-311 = 131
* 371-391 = 168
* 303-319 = 146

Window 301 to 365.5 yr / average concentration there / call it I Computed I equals 155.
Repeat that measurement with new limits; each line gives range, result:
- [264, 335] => 146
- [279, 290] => 137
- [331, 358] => 162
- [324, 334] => 161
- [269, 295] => 141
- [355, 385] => 161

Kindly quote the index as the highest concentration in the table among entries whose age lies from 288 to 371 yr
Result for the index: 176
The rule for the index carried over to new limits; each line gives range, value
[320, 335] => 166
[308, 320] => 161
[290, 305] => 146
